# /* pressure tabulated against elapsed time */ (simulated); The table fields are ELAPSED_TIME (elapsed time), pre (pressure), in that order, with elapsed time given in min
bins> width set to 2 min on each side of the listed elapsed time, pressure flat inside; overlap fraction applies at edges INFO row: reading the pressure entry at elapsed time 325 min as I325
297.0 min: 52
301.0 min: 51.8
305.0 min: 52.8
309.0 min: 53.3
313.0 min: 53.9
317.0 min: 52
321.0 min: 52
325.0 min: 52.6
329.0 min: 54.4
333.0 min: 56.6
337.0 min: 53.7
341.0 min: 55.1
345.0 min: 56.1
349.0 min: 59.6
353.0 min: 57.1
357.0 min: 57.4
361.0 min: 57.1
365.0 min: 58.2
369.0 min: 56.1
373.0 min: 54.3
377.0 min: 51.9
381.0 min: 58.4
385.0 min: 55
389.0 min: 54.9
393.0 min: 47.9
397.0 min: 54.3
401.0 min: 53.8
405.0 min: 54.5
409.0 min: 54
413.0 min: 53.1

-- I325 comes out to 52.6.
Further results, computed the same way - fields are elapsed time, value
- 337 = 53.7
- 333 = 56.6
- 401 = 53.8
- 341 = 55.1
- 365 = 58.2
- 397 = 54.3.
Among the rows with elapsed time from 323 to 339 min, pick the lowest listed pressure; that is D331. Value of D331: 52.6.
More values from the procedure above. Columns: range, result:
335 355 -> 53.7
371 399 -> 47.9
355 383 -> 51.9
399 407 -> 53.8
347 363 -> 57.1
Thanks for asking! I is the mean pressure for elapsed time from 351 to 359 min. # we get 57.2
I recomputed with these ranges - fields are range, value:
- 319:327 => 52.3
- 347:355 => 58.4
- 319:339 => 53.9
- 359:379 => 55.5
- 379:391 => 56.1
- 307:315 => 53.6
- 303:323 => 52.8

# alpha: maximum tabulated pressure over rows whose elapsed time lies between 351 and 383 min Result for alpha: 58.4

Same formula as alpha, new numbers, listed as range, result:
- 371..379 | 54.3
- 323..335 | 56.6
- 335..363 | 59.6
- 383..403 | 55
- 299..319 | 53.9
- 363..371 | 58.2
